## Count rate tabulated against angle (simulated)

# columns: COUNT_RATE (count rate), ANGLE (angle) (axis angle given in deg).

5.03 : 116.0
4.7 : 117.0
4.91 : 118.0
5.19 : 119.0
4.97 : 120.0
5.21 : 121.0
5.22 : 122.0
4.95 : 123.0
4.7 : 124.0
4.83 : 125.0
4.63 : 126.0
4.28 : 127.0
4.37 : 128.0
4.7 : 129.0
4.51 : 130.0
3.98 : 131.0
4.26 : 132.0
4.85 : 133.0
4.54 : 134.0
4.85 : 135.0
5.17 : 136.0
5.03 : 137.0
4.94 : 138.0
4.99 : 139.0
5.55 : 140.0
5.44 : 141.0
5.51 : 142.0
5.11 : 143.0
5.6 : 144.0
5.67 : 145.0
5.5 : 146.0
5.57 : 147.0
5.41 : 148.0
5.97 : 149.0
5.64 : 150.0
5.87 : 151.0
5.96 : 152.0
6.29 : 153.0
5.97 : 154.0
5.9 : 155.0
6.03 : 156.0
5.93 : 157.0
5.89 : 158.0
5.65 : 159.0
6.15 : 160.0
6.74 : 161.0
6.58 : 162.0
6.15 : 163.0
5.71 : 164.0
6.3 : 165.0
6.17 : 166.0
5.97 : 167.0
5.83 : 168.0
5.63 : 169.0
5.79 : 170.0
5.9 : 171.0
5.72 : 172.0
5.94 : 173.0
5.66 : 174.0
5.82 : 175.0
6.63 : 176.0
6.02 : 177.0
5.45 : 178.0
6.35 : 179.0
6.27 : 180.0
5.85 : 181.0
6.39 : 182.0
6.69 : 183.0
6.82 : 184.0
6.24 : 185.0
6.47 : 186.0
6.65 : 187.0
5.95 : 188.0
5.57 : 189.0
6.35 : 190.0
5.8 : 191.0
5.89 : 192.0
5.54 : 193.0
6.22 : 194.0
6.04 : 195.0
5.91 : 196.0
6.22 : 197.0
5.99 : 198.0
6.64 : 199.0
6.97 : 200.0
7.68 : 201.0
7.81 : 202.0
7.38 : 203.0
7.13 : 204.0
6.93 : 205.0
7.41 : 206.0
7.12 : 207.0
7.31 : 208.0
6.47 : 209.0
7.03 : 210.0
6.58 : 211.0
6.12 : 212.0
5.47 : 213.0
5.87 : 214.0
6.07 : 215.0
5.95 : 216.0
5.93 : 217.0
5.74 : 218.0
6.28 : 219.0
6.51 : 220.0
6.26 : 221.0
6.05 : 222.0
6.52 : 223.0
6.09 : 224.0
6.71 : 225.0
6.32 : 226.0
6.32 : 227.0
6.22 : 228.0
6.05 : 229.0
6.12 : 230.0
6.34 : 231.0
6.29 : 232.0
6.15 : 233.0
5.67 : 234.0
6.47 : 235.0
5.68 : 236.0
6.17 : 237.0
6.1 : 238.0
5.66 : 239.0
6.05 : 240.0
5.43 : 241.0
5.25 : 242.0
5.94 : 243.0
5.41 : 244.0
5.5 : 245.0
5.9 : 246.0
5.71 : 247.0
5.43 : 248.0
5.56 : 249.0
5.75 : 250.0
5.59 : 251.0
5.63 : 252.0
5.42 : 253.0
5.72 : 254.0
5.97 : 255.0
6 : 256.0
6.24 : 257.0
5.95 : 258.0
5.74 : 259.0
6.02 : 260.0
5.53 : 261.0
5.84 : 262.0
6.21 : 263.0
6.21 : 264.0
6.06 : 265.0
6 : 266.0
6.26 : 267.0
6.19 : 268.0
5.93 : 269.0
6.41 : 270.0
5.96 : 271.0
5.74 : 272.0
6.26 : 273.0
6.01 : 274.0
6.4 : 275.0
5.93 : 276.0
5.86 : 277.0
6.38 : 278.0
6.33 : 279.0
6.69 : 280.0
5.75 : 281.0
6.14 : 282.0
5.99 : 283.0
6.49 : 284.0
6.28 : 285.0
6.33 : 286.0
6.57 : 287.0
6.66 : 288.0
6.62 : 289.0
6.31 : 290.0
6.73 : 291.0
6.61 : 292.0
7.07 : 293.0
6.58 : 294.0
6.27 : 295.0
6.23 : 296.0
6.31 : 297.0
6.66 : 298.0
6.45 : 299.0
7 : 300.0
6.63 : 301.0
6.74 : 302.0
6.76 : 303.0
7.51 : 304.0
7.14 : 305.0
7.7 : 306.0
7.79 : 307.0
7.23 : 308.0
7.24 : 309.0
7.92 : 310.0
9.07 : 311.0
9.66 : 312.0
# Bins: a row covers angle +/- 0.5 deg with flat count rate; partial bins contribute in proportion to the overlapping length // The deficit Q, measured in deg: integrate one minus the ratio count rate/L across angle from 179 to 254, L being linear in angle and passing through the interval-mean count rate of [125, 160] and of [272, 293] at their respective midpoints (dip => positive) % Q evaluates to -4.9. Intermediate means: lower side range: 5.29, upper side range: 6.32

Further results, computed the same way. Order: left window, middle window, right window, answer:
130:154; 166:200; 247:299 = -3.23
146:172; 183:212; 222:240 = -2.42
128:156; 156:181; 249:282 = -2.62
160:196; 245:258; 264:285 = 0.82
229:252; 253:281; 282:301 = 0.58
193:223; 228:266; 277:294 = 3.51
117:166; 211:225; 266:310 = -0.33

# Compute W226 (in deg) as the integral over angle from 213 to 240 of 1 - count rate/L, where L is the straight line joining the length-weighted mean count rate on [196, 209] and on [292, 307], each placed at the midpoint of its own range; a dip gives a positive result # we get 3.2 deg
